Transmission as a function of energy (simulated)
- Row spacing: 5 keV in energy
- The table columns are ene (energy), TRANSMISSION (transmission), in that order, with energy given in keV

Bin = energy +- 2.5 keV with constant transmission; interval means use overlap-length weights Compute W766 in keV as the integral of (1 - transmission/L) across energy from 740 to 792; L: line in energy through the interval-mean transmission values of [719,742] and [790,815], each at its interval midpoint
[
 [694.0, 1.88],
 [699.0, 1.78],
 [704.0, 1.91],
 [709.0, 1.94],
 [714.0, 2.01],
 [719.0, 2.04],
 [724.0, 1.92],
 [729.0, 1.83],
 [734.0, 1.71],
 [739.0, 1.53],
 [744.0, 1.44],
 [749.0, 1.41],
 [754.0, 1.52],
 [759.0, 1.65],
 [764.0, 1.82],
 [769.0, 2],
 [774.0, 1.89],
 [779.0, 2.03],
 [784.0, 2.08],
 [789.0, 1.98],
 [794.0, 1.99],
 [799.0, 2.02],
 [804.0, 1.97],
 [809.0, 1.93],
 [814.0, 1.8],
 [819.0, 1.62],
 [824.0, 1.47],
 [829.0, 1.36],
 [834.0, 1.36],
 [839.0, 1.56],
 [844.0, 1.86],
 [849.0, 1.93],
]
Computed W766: 2.5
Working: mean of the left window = 1.77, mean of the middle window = 1.78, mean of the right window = 1.95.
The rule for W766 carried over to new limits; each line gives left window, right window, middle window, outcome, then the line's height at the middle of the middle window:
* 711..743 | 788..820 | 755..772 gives 0.6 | 1.86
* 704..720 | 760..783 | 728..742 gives 2.1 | 1.96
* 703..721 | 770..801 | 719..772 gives 7.6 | 1.99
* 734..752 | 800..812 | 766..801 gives -4.1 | 1.79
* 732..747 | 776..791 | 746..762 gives 1.6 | 1.71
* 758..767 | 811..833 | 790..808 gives -3.8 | 1.64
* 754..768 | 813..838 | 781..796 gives -3.5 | 1.63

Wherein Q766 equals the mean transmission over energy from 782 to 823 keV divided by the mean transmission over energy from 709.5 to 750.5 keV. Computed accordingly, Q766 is 1.09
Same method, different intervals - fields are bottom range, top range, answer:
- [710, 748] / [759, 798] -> 1.10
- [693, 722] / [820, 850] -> 0.82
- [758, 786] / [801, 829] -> 0.90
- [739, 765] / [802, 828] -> 1.12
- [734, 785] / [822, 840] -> 0.83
